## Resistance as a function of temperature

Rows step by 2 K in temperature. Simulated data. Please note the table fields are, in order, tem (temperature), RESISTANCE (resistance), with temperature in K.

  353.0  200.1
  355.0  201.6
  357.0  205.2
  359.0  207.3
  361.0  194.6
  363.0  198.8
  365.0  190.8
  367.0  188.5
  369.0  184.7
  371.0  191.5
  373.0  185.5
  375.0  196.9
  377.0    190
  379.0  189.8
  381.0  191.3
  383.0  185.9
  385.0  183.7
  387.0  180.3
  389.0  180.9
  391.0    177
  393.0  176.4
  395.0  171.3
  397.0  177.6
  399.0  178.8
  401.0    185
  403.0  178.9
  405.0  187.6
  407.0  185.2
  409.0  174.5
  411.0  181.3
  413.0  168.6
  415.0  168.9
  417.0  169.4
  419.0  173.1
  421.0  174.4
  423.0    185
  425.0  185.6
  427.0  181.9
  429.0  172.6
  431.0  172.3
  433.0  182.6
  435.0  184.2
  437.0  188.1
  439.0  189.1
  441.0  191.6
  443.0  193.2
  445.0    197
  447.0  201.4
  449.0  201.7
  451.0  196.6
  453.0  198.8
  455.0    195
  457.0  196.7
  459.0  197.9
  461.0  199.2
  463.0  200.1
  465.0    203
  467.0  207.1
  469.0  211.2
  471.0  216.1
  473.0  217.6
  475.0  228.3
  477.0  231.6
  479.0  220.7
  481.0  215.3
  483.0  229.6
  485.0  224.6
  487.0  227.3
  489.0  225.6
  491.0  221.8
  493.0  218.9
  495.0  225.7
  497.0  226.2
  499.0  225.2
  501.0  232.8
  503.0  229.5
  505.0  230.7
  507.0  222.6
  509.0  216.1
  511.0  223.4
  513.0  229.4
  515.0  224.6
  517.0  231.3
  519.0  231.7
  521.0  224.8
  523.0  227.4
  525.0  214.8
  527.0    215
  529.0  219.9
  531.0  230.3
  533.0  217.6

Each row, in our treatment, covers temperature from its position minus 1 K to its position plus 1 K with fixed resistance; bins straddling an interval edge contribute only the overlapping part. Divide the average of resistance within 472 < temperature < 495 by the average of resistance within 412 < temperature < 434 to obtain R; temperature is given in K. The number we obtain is 1.3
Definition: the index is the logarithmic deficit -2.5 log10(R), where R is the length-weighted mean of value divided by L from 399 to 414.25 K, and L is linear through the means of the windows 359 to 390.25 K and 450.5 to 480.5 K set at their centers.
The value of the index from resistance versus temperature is 0.09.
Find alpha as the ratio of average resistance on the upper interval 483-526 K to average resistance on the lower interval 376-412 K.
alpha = 1.24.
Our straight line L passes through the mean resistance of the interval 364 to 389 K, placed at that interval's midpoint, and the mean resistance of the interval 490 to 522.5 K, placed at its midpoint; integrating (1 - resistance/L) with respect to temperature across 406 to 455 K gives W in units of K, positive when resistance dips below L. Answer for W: 4.7 K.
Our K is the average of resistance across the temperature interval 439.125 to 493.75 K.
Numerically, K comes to 210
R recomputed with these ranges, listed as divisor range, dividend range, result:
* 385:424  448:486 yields 1.18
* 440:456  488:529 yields 1.14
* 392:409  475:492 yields 1.25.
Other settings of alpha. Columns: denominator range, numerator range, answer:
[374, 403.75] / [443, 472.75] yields 1.10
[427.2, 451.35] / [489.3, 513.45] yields 1.19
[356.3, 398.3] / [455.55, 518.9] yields 1.17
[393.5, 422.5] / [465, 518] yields 1.26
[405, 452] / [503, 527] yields 1.23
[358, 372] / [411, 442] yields 0.93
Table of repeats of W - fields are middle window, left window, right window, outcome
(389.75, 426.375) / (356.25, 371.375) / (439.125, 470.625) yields 3.6 K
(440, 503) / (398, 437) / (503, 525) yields -2.2 K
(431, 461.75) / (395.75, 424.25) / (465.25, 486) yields 1.1 K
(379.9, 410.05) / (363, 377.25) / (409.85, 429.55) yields 0.4 K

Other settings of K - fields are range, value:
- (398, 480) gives 192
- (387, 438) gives 178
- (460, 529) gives 221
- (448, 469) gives 200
